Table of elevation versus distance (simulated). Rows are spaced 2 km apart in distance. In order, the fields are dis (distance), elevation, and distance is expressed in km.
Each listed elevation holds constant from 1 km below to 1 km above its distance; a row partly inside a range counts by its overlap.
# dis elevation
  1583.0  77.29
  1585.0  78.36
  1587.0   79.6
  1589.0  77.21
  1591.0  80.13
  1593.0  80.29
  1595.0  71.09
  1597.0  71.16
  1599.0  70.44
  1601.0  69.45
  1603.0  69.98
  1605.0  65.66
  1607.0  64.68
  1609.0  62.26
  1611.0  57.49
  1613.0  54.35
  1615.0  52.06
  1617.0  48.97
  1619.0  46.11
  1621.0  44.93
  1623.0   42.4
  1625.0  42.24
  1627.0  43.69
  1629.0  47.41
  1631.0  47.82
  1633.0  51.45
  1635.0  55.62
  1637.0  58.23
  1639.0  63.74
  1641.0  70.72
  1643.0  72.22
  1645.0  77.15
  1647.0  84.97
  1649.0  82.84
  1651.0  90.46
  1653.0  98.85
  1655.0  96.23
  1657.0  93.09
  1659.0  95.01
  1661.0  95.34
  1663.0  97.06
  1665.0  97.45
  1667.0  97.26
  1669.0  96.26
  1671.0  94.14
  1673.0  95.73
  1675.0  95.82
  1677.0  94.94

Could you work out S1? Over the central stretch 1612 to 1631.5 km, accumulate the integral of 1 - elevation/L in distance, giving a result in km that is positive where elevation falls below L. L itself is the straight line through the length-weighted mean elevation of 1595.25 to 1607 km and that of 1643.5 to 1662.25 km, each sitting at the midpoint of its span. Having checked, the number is 7.6 km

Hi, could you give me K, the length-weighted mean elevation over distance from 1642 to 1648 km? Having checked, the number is 78.1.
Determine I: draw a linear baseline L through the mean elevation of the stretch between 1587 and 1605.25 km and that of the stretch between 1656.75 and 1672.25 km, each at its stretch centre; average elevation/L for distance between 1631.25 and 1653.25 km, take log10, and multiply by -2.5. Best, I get 0.24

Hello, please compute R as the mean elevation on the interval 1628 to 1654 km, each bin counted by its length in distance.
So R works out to 69.3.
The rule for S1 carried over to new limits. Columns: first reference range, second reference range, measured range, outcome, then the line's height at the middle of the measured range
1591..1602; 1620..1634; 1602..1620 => 0.72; 60.1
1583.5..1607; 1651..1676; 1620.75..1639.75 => 7.90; 85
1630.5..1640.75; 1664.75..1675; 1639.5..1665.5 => -4.03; 76.2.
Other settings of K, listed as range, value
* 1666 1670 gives 96.8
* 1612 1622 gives 49.3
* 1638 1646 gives 71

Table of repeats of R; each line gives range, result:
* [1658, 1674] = 96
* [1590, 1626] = 60.8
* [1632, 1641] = 58.8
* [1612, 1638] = 48.9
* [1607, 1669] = 69.3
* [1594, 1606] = 69.6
